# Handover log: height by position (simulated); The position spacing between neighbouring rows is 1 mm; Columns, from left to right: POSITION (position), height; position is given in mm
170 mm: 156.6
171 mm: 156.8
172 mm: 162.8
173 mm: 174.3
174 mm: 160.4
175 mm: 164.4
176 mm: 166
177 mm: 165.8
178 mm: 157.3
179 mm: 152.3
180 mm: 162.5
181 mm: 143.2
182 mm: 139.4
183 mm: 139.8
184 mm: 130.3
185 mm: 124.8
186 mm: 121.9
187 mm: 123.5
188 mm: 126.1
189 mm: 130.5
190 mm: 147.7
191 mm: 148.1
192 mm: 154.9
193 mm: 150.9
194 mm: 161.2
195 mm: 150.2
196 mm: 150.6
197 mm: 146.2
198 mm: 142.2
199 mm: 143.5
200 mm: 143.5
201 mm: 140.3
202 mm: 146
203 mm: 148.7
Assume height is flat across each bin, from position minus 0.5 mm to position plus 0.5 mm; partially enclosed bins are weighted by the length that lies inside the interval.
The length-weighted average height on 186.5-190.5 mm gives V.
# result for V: 132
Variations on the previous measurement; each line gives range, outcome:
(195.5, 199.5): 146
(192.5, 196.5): 153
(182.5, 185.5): 132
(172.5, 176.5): 166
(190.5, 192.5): 152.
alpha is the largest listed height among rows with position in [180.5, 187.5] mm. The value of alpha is 143.2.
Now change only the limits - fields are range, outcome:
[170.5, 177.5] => 174.3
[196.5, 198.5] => 146.2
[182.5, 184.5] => 139.8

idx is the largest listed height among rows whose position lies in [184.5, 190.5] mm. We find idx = 147.7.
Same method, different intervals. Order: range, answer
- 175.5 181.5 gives 166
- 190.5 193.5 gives 154.9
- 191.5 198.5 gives 161.2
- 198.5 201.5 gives 143.5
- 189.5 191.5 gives 148.1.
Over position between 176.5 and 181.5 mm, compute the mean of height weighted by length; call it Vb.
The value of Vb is 156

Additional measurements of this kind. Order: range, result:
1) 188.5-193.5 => 146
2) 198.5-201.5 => 142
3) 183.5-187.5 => 125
